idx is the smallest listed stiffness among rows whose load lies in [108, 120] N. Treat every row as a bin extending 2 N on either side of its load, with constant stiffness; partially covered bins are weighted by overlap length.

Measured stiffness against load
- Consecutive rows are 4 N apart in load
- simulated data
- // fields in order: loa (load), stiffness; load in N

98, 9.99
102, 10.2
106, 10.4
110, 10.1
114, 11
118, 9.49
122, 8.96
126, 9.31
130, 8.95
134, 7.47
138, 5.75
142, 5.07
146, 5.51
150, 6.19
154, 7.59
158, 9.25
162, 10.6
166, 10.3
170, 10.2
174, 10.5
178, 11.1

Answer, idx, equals 9.49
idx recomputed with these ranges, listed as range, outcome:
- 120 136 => 7.47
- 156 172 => 9.25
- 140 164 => 5.07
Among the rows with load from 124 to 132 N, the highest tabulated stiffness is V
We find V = 9.31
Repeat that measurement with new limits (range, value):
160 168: 10.6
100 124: 11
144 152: 6.19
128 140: 8.95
